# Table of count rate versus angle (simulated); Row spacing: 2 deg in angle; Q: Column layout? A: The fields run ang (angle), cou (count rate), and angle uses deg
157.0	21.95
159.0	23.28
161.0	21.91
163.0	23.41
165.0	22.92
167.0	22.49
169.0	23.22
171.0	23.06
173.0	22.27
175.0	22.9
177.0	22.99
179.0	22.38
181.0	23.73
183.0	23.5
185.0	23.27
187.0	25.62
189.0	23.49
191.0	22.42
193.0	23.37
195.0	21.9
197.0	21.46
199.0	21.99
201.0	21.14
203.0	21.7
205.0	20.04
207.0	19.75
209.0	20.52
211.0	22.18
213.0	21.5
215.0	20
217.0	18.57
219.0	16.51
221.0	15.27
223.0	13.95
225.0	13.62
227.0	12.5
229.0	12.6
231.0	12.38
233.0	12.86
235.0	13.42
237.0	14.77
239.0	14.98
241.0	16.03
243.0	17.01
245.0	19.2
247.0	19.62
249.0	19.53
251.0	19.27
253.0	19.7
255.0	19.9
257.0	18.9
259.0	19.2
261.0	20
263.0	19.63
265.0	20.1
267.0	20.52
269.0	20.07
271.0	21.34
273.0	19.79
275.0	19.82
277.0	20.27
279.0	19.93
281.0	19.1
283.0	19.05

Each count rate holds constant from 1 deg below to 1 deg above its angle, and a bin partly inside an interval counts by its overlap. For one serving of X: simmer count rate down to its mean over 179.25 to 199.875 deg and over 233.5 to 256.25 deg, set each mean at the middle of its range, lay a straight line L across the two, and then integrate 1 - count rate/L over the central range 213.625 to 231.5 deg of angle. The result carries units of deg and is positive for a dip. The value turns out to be 4.11 deg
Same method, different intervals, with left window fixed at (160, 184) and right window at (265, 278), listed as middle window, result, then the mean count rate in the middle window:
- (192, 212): 0.6 deg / 21.4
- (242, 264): 1.6 deg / 19.3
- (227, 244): 5.7 deg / 14.2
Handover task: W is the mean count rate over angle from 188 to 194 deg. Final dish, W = 23.1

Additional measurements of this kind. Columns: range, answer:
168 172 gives 23.1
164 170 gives 22.9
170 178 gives 22.8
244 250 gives 19.4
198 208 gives 20.9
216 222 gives 16.8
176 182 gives 23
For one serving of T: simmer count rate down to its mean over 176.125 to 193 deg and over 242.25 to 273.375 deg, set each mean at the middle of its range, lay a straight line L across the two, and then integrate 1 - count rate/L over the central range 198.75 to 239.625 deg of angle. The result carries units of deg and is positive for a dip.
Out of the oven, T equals 8.7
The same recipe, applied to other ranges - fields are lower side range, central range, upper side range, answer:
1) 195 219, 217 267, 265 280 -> 8.8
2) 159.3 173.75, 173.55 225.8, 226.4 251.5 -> -3.6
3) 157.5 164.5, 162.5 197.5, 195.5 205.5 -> -1.5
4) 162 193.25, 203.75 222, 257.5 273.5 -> 2.1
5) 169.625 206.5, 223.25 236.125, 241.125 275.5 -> 4.8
